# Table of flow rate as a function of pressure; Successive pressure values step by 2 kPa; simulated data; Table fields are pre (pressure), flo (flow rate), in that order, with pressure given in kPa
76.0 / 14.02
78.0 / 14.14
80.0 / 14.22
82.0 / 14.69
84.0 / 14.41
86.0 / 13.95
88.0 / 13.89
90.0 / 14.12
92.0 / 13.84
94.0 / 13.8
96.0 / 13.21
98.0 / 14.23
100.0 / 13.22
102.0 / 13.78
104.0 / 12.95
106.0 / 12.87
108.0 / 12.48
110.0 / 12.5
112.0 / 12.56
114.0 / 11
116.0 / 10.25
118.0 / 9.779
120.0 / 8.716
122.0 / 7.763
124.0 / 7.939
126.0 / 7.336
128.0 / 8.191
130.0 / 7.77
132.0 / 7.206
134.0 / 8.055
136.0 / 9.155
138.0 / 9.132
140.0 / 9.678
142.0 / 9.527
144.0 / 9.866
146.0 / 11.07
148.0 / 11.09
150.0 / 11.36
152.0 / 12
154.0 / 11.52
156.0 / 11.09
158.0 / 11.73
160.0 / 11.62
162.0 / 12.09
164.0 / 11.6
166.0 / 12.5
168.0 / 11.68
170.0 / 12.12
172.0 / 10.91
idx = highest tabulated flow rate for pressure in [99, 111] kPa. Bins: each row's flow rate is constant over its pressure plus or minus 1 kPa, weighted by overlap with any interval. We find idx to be 13.78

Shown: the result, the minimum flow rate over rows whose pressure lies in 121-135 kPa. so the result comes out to 7.206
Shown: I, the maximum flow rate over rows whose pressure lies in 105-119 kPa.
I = 12.87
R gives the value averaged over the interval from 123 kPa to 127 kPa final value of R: 7.64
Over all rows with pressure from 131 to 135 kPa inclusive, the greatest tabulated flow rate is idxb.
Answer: 8.055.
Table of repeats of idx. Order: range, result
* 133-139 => 9.155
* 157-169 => 12.5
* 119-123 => 8.716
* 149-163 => 12.09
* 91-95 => 13.84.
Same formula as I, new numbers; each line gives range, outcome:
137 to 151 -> 11.36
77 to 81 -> 14.22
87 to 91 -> 14.12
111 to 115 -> 12.56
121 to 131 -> 8.191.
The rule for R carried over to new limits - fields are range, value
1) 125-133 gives 7.63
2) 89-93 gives 14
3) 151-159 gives 11.6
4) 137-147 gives 9.85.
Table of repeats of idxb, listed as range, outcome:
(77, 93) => 14.69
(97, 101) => 14.23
